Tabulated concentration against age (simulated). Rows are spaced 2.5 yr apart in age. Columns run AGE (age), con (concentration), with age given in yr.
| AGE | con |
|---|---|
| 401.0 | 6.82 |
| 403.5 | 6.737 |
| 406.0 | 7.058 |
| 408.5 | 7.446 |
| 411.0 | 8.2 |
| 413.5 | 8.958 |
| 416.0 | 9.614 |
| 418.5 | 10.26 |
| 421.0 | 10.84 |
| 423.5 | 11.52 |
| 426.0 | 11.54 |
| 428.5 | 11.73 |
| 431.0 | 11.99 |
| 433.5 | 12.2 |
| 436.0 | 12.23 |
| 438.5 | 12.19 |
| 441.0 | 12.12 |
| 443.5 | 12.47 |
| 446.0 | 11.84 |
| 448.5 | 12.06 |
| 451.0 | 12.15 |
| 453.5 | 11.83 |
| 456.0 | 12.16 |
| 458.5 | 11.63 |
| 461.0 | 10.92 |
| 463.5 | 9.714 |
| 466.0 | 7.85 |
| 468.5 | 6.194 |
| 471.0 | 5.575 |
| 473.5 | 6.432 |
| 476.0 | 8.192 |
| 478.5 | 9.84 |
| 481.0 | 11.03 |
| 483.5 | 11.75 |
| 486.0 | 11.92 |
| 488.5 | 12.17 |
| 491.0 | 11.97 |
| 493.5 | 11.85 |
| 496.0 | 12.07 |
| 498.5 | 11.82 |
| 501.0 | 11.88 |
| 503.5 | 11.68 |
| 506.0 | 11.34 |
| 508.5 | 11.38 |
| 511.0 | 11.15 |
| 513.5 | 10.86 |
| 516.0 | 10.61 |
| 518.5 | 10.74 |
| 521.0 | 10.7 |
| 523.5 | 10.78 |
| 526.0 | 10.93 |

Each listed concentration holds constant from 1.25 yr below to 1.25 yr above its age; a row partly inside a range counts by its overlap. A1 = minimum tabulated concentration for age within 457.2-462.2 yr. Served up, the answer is 10.92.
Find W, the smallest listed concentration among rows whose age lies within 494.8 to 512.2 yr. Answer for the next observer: 11.15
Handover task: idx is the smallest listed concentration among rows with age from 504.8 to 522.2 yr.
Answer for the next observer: 10.61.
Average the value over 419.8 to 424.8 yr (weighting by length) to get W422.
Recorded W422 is 11.2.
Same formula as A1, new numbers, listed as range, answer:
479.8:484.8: 11.03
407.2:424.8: 7.446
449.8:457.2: 11.83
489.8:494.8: 11.85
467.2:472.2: 5.575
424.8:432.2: 11.54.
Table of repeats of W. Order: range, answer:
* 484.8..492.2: 11.92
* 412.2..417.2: 8.958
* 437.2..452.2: 11.84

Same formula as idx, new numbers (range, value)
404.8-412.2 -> 7.058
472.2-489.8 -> 6.432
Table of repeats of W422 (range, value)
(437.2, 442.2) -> 12.2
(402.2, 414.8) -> 7.68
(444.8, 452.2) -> 12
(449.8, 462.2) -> 11.7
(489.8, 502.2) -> 11.9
